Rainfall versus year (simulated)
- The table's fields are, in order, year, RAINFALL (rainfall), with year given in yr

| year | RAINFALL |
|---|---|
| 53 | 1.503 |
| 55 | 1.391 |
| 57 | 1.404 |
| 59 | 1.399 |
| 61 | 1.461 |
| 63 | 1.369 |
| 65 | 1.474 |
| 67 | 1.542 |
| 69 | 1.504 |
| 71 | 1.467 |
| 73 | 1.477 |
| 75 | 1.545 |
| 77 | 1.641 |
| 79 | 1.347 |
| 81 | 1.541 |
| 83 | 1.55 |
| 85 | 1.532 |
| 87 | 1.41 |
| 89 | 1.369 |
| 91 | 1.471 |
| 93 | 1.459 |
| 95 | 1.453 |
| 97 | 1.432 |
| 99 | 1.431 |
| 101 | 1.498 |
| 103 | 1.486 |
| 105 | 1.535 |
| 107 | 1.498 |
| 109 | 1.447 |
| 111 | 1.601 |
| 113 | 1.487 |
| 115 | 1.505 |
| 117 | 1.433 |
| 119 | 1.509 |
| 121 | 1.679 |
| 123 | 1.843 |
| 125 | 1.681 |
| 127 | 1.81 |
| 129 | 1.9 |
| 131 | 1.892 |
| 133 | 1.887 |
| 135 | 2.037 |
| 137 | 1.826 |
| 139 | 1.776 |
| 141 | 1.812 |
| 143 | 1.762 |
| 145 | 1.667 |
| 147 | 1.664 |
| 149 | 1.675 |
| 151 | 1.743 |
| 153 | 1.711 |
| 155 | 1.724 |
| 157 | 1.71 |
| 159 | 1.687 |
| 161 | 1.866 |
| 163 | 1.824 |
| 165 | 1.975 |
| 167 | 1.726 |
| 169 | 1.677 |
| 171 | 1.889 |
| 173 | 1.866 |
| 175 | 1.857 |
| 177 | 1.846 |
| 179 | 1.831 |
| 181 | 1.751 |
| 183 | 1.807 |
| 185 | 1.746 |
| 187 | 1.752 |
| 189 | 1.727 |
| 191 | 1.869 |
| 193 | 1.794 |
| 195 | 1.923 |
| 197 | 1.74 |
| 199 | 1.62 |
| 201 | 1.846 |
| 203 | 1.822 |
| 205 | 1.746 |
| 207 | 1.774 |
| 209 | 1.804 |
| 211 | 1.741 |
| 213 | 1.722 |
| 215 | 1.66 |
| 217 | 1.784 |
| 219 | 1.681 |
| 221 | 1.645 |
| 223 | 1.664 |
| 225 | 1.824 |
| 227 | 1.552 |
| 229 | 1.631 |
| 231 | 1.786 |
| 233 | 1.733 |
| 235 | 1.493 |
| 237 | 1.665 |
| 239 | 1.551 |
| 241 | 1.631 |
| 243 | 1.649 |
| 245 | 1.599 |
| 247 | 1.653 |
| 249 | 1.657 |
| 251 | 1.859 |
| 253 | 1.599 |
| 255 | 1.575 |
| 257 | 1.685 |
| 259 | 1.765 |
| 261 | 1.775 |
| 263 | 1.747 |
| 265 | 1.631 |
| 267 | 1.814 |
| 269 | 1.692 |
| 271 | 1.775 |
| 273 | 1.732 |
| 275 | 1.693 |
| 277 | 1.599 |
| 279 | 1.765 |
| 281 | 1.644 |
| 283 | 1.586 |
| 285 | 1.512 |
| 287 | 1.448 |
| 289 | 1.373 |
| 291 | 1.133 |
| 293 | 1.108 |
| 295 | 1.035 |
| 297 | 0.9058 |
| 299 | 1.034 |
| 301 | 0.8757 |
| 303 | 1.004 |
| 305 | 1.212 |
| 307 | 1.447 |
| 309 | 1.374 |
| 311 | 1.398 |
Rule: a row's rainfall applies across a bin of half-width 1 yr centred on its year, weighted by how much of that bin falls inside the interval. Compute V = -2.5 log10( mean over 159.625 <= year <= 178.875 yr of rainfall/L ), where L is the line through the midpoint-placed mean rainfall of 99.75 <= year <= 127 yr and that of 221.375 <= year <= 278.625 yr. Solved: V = -0.14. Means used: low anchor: 1.56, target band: 1.83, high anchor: 1.68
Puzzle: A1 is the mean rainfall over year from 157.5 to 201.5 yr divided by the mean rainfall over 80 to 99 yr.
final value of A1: 1.2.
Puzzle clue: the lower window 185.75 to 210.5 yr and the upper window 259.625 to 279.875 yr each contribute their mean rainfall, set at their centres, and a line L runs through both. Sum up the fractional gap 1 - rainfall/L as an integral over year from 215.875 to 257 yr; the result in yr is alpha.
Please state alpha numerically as 2.1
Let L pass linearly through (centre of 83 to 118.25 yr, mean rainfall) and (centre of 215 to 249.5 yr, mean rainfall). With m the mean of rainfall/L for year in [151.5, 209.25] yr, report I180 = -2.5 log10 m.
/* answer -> -0.13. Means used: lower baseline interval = 1.48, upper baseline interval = 1.66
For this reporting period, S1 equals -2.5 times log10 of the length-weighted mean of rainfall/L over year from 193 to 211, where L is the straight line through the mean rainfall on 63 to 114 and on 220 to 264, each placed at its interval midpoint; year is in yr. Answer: -0.10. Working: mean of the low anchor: 1.49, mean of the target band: 1.78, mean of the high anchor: 1.67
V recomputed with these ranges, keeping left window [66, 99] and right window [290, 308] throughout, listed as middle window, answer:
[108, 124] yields -0.10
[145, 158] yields -0.25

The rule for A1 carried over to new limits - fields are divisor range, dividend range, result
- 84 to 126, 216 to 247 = 1.10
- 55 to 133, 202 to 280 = 1.11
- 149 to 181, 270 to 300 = 0.79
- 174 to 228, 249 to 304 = 0.85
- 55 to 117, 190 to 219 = 1.20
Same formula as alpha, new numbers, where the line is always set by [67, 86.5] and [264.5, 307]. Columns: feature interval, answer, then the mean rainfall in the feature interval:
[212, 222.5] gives -1.9 yr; 1.7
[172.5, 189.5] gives -4.0 yr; 1.8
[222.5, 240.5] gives -2.8 yr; 1.65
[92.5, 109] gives 0.3 yr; 1.47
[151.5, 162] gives -1.9 yr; 1.74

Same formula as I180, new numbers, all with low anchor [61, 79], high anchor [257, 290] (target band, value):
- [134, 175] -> -0.14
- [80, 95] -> 0.02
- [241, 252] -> -0.03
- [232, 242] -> 0.01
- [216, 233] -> -0.05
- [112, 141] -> -0.13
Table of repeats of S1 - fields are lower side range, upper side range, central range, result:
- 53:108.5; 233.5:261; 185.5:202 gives -0.12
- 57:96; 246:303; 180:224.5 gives -0.17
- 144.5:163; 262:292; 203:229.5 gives -0.03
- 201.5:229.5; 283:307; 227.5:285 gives -0.17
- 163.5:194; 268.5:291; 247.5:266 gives -0.03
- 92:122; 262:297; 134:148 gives -0.19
